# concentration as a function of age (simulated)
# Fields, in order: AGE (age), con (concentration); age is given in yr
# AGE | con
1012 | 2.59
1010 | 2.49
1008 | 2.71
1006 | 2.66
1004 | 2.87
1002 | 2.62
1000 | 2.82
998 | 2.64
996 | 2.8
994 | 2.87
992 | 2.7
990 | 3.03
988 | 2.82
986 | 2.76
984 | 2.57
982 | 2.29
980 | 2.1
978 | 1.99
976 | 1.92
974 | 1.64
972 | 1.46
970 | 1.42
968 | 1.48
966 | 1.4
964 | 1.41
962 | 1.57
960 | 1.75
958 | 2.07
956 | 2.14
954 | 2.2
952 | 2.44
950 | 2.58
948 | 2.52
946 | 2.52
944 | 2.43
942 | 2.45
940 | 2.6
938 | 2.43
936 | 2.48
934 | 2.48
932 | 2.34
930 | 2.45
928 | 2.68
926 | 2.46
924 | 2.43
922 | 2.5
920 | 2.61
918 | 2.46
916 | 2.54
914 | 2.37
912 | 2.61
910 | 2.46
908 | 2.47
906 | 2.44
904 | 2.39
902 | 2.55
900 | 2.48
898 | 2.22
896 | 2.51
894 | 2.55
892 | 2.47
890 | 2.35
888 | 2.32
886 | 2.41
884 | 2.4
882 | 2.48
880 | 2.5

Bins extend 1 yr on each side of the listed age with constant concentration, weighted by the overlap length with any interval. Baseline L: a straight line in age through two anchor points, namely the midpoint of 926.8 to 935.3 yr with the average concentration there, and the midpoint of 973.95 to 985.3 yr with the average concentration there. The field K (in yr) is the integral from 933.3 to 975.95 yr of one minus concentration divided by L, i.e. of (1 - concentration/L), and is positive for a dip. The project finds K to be 4.91 yr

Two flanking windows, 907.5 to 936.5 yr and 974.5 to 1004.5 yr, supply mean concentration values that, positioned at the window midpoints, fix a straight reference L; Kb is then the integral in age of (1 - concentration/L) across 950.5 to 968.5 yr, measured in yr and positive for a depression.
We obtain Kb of 4.8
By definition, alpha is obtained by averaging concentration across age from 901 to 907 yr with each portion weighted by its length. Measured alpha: 2.46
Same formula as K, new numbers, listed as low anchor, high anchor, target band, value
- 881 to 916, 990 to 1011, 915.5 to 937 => 0.2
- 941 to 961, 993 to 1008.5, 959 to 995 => 7.0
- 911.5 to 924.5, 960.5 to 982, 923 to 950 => -3.4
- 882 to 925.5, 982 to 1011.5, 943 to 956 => 0.8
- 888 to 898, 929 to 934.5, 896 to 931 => -0.8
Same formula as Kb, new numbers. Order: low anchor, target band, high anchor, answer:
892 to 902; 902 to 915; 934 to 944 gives -0.01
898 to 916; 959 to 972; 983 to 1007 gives 5.67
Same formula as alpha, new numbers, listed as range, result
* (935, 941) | 2.5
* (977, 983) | 2.13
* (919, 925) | 2.51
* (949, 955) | 2.41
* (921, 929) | 2.52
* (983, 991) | 2.79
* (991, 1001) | 2.77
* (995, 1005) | 2.75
